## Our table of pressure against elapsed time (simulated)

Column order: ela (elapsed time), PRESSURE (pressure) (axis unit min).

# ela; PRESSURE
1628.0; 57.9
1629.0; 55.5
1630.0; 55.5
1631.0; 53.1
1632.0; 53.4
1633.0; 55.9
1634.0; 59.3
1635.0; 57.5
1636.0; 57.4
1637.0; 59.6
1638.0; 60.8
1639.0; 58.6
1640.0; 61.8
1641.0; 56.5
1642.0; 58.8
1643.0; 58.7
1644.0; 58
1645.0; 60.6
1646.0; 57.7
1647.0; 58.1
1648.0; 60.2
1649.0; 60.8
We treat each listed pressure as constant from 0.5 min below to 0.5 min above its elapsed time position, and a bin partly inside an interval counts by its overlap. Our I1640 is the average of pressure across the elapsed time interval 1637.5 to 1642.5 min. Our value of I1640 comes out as 59.3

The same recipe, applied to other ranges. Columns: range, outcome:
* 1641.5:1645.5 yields 59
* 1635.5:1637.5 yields 58.5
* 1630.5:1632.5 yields 53.2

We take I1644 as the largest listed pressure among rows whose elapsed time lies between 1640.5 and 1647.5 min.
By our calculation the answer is 60.6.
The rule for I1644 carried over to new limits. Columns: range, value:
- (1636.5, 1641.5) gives 61.8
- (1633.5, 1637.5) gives 59.6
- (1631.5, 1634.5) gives 59.3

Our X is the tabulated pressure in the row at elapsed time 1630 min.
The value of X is 55.5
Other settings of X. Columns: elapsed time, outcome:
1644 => 58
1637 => 59.6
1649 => 60.8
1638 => 60.8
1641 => 56.5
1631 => 53.1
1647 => 58.1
